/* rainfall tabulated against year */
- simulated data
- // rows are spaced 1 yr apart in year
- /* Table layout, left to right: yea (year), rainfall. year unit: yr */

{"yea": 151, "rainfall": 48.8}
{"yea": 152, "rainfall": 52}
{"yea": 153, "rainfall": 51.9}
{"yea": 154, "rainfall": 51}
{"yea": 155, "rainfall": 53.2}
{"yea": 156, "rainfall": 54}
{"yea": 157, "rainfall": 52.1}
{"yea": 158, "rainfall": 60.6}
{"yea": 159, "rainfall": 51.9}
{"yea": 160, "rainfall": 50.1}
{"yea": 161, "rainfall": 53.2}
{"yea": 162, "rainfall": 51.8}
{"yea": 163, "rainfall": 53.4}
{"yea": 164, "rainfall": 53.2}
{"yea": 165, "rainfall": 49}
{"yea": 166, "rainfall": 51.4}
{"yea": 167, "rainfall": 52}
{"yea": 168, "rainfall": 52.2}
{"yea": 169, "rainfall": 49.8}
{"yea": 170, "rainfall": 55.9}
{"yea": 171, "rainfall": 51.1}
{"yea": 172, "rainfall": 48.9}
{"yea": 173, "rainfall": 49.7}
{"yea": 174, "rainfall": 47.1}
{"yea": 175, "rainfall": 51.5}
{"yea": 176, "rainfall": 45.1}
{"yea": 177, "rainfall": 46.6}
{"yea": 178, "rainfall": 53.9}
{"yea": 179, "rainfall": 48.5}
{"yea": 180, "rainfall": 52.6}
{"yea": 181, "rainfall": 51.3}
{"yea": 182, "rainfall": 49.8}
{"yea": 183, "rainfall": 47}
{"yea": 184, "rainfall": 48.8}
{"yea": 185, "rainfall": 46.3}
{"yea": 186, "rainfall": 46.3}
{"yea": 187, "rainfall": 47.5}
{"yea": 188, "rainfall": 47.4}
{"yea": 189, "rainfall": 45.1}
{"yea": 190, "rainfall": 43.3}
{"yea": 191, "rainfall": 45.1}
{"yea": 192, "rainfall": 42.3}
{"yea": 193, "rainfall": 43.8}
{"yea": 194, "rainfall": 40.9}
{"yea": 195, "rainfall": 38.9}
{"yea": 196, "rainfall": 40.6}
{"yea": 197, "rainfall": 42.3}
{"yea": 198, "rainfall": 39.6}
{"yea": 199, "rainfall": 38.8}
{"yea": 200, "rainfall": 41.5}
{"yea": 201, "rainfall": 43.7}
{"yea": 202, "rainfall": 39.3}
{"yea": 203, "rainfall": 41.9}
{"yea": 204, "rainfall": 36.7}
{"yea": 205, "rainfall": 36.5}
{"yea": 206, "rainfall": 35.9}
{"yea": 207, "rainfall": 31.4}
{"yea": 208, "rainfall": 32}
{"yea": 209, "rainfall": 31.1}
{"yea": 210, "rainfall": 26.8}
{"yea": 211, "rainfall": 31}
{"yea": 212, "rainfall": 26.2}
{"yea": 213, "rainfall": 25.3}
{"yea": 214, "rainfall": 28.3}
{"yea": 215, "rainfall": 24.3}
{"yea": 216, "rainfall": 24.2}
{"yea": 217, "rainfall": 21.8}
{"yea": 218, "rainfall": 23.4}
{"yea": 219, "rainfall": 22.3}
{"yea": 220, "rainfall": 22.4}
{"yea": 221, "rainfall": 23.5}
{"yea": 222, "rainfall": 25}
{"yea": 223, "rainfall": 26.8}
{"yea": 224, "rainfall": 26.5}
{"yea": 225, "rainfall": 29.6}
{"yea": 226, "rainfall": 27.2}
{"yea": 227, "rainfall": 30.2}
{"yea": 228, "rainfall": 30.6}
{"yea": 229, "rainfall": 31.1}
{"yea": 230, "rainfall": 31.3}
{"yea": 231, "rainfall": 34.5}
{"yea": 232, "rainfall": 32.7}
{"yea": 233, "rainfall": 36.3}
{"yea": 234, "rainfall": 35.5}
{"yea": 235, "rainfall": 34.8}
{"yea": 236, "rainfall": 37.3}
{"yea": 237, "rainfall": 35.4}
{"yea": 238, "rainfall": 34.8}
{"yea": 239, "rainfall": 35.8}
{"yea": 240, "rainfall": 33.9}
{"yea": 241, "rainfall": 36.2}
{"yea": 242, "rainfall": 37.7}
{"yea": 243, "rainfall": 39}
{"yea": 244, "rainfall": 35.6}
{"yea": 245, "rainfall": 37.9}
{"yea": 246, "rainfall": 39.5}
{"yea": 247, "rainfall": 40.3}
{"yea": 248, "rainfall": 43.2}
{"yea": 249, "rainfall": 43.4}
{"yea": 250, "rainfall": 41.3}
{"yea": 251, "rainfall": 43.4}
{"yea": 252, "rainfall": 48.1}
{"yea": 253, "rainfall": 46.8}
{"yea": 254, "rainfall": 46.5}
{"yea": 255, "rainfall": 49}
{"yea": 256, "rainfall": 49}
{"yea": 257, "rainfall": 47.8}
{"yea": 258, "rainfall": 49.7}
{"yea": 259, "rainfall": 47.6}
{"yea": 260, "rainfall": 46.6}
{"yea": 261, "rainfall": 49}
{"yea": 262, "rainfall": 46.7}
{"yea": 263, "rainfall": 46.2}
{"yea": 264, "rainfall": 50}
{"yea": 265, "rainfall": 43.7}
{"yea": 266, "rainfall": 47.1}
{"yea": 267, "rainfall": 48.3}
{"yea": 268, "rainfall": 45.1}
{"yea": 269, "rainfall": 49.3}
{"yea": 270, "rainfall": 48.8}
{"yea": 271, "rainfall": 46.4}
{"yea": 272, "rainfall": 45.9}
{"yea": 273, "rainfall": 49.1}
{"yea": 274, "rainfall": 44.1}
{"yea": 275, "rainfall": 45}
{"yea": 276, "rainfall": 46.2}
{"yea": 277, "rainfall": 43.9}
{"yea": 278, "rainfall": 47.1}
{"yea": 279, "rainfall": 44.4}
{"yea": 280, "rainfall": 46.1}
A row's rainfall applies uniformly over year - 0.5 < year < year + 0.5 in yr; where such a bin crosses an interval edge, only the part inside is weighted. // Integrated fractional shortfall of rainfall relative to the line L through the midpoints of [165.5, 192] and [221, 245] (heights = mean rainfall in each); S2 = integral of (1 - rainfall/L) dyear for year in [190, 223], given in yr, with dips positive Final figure 6.2 yr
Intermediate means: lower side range 48.9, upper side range 32.9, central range 33.4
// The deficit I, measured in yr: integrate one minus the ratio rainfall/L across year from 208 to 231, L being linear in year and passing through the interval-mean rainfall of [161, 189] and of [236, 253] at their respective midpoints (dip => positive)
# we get 8.5 yr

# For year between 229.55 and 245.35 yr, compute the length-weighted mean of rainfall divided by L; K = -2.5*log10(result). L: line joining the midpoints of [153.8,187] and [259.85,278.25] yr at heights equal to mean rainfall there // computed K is 0.33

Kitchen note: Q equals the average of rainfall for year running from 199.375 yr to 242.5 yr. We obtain 31.5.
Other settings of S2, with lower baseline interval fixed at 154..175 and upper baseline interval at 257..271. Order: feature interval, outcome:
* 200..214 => 4.6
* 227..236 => 2.9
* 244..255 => 1.2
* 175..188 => 0.6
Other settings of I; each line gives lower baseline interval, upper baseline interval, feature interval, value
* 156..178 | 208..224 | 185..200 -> -2.0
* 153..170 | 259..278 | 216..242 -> 9.8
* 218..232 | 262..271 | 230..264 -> -2.8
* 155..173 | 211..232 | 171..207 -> -2.9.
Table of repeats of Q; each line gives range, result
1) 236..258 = 41.3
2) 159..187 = 50.2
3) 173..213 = 42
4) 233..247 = 36.5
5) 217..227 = 25.3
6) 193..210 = 38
